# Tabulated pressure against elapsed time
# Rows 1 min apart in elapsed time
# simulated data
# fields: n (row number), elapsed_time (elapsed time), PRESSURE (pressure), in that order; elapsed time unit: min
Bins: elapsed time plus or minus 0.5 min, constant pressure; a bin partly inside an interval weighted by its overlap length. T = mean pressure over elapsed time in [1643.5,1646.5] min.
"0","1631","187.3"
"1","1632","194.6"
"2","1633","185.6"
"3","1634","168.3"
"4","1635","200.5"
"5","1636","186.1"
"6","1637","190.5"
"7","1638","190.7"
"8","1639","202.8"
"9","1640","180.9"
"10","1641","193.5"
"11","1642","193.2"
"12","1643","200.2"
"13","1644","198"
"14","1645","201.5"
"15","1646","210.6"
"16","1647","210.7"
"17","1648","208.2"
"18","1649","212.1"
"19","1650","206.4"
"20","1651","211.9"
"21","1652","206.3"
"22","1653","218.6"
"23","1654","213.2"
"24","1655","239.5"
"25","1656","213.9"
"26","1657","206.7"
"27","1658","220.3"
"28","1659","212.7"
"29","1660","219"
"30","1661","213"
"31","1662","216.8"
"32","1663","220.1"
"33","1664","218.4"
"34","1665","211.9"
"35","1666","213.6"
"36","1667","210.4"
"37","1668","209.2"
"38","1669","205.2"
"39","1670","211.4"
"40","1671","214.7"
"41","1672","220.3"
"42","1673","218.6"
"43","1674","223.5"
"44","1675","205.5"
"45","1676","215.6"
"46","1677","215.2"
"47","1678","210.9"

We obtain 203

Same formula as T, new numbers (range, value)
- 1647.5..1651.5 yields 210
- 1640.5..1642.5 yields 193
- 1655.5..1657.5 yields 210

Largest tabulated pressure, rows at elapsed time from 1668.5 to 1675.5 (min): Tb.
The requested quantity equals 223.5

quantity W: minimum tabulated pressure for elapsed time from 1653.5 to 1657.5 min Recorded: 206.7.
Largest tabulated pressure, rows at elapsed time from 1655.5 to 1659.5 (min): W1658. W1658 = 220.3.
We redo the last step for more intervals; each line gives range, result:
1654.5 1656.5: 239.5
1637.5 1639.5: 202.8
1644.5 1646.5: 210.6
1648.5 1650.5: 212.1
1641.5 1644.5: 200.2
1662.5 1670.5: 220.1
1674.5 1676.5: 215.6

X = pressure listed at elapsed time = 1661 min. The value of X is 213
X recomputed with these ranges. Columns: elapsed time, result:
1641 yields 193.5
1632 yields 194.6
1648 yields 208.2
